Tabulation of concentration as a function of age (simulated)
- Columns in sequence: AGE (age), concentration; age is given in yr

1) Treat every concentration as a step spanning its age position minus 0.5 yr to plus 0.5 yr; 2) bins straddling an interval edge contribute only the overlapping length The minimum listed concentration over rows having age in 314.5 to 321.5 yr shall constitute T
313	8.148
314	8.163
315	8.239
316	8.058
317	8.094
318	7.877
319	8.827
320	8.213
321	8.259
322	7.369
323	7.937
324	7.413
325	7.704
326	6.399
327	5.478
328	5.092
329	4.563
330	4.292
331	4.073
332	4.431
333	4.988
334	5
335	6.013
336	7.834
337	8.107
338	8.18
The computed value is 7.877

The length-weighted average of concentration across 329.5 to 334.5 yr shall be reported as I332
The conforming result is 4.56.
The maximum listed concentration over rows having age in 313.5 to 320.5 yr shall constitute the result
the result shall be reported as 8.827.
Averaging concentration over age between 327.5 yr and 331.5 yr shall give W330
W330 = 4.5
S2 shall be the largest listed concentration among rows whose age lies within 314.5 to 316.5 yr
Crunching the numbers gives 8.239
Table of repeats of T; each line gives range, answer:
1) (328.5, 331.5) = 4.073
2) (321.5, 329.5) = 4.563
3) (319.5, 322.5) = 7.369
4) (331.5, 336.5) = 4.431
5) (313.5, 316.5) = 8.058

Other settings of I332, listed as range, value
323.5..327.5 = 6.75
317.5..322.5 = 8.11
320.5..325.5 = 7.74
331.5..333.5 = 4.71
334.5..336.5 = 6.92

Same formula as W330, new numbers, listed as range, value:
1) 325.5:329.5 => 5.38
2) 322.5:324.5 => 7.68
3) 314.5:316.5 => 8.15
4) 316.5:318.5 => 7.99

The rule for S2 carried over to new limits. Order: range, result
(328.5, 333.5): 4.988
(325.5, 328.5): 6.399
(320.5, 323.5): 8.259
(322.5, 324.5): 7.937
